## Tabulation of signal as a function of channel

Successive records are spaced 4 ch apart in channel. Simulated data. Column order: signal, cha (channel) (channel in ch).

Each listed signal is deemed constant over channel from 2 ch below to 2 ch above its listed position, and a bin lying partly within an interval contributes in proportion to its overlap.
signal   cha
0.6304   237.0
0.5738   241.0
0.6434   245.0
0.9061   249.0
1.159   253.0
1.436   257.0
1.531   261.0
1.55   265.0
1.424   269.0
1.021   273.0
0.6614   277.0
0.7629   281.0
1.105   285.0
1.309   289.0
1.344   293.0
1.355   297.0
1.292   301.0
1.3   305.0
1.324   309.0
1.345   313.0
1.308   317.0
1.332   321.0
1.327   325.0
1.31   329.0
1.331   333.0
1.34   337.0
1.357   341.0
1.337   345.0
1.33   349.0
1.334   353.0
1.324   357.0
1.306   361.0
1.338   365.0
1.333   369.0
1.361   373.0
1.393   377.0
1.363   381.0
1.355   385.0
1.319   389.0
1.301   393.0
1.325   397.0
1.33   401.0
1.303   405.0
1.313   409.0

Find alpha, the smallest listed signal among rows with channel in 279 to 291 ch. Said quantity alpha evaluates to 0.7629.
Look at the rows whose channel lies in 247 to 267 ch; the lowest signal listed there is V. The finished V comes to 0.9061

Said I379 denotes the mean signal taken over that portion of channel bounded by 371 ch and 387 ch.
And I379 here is 1.37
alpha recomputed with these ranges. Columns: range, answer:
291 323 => 1.292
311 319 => 1.308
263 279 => 0.6614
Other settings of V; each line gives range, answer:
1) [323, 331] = 1.31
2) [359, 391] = 1.306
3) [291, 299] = 1.344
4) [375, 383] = 1.363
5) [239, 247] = 0.5738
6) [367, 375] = 1.333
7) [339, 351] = 1.33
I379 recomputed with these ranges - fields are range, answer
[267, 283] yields 0.967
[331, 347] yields 1.34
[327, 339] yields 1.33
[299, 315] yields 1.32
